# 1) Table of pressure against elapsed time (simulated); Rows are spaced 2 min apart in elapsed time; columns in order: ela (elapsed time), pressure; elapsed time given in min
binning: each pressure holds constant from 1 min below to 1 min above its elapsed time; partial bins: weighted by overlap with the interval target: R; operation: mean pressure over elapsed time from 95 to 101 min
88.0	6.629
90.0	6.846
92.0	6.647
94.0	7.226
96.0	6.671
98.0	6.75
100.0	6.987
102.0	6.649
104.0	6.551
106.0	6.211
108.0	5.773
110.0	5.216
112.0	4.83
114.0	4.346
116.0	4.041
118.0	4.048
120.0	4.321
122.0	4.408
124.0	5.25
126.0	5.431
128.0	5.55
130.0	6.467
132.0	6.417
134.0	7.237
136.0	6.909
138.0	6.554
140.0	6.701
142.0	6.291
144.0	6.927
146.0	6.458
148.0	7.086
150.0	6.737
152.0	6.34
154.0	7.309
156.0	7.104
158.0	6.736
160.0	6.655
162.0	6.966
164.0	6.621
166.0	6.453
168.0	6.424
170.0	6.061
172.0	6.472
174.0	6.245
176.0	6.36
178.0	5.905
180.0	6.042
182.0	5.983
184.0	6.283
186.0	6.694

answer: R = 6.8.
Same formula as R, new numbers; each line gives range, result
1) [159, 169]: 6.62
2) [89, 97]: 6.85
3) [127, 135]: 6.42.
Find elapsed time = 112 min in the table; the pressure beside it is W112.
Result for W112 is 4.83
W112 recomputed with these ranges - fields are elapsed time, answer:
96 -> 6.671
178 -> 5.905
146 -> 6.458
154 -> 7.309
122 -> 4.408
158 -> 6.736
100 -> 6.987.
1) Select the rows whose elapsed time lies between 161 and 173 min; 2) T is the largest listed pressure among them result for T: 6.966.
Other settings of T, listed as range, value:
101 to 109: 6.649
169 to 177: 6.472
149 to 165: 7.309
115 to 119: 4.048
